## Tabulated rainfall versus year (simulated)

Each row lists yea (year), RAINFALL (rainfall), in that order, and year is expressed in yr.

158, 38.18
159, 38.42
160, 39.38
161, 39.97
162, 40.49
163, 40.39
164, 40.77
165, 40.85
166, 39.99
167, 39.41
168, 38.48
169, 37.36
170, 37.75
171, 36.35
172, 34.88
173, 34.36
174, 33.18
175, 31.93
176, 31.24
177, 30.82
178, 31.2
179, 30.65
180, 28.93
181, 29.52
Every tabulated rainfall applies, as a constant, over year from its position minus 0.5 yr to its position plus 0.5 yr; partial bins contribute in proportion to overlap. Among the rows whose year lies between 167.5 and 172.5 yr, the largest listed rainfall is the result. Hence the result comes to 38.48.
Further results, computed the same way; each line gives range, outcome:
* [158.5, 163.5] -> 40.49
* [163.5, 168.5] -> 40.85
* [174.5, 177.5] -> 31.93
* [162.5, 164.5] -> 40.77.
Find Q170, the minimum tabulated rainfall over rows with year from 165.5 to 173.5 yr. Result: 34.36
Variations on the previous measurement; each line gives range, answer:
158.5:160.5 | 38.42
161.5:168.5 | 38.48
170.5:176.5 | 31.24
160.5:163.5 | 39.97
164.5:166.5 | 39.99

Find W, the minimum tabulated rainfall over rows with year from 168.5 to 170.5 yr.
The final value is 37.36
